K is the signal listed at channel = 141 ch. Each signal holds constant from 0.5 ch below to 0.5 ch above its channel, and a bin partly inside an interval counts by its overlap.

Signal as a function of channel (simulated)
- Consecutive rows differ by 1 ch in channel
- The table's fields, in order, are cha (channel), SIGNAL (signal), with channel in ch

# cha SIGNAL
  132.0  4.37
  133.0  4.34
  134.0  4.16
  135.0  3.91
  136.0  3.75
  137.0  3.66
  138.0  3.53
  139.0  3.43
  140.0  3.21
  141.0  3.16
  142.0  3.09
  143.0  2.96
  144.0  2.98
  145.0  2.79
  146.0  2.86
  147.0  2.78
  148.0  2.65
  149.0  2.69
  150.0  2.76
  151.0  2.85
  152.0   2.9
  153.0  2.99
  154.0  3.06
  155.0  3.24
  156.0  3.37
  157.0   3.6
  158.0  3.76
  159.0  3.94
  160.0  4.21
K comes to 3.16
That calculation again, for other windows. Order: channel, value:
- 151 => 2.85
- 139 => 3.43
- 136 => 3.75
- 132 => 4.37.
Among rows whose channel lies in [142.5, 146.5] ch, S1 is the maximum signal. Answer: 2.98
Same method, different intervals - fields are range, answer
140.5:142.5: 3.16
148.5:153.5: 2.99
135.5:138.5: 3.75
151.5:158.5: 3.76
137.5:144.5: 3.53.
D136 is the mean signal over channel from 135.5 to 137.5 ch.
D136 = 3.71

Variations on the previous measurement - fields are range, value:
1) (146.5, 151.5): 2.75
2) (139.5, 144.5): 3.08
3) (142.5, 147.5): 2.87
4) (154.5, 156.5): 3.31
